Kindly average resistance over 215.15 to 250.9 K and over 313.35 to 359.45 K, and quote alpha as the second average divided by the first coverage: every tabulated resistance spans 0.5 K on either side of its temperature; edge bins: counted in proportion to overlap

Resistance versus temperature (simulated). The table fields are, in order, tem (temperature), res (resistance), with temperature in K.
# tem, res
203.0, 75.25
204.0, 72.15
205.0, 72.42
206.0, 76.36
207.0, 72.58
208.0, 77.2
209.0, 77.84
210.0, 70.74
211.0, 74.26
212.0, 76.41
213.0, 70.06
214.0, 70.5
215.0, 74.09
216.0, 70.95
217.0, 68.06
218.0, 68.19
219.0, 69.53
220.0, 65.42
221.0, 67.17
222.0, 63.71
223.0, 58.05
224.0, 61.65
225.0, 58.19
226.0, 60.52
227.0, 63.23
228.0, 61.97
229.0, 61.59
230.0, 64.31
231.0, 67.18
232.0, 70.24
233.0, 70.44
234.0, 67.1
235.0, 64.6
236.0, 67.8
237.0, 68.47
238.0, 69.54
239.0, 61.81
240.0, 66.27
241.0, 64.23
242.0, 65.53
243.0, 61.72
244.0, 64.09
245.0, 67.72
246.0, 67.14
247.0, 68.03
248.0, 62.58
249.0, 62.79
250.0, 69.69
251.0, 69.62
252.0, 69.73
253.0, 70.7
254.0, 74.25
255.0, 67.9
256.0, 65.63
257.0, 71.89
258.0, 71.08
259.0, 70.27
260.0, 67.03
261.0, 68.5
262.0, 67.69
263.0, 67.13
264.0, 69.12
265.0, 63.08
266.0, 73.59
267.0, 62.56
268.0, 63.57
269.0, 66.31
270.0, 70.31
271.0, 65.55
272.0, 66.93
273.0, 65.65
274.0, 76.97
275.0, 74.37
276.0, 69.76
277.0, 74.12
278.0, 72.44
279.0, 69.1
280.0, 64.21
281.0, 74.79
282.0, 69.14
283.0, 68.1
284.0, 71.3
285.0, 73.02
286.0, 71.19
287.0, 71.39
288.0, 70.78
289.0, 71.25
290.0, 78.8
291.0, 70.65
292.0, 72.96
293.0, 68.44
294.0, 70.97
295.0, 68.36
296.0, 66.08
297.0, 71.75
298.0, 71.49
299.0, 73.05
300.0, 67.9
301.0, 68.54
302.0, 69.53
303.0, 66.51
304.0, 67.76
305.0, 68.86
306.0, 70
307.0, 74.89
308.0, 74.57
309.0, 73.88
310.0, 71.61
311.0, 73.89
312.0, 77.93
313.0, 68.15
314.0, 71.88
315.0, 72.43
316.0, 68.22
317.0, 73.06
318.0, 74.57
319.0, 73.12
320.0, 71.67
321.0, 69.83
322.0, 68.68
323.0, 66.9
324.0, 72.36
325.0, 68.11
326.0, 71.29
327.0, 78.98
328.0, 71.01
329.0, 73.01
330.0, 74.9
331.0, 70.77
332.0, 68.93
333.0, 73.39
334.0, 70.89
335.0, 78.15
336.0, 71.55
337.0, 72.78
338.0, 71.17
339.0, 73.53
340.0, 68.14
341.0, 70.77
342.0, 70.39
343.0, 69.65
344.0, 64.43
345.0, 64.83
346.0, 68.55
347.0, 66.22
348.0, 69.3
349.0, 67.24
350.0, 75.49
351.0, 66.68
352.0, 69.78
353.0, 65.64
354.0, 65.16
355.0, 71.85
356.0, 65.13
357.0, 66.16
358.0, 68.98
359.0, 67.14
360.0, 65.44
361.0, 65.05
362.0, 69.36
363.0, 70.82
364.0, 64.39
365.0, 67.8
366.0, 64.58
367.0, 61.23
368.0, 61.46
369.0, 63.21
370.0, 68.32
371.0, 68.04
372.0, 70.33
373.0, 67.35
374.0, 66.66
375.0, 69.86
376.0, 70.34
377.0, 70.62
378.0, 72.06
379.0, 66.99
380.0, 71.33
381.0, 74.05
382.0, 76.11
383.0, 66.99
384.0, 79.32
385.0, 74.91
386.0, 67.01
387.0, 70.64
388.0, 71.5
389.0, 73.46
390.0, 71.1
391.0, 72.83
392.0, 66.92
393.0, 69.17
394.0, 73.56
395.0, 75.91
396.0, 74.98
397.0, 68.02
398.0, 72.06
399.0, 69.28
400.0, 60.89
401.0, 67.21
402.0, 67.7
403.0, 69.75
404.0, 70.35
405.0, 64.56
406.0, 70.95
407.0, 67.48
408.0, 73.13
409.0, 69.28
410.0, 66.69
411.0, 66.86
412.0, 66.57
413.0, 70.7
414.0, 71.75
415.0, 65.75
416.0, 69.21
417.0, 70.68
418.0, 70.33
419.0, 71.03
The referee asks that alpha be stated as 1.07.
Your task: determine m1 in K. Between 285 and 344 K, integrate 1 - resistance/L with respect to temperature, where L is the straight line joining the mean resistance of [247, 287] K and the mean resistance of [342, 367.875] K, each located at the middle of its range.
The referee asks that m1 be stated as -2.9 K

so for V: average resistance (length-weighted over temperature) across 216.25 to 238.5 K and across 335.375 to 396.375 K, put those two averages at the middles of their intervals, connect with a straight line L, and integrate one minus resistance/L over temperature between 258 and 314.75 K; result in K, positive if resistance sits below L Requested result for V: -2.6 K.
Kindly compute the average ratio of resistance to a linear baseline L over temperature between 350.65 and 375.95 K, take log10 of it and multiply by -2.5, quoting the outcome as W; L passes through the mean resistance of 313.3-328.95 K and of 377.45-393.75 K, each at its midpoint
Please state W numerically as 0.07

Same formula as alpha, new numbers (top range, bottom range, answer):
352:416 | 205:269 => 1.02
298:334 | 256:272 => 1.05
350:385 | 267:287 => 0.98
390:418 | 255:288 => 1.00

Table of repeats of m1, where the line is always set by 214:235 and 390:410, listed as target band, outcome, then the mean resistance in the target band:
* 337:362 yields 0.1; 68.3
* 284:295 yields -0.8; 71.8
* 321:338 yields -1.0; 71.9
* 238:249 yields 0.2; 65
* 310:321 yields -0.7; 72.3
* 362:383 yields 0.2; 68.3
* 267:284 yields -0.6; 69.3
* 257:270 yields -0.2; 67.8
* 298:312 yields -0.8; 71.1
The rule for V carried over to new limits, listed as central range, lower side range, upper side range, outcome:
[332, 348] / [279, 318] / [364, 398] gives 0.05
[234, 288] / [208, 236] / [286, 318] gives 0.76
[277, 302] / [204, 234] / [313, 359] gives -0.42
